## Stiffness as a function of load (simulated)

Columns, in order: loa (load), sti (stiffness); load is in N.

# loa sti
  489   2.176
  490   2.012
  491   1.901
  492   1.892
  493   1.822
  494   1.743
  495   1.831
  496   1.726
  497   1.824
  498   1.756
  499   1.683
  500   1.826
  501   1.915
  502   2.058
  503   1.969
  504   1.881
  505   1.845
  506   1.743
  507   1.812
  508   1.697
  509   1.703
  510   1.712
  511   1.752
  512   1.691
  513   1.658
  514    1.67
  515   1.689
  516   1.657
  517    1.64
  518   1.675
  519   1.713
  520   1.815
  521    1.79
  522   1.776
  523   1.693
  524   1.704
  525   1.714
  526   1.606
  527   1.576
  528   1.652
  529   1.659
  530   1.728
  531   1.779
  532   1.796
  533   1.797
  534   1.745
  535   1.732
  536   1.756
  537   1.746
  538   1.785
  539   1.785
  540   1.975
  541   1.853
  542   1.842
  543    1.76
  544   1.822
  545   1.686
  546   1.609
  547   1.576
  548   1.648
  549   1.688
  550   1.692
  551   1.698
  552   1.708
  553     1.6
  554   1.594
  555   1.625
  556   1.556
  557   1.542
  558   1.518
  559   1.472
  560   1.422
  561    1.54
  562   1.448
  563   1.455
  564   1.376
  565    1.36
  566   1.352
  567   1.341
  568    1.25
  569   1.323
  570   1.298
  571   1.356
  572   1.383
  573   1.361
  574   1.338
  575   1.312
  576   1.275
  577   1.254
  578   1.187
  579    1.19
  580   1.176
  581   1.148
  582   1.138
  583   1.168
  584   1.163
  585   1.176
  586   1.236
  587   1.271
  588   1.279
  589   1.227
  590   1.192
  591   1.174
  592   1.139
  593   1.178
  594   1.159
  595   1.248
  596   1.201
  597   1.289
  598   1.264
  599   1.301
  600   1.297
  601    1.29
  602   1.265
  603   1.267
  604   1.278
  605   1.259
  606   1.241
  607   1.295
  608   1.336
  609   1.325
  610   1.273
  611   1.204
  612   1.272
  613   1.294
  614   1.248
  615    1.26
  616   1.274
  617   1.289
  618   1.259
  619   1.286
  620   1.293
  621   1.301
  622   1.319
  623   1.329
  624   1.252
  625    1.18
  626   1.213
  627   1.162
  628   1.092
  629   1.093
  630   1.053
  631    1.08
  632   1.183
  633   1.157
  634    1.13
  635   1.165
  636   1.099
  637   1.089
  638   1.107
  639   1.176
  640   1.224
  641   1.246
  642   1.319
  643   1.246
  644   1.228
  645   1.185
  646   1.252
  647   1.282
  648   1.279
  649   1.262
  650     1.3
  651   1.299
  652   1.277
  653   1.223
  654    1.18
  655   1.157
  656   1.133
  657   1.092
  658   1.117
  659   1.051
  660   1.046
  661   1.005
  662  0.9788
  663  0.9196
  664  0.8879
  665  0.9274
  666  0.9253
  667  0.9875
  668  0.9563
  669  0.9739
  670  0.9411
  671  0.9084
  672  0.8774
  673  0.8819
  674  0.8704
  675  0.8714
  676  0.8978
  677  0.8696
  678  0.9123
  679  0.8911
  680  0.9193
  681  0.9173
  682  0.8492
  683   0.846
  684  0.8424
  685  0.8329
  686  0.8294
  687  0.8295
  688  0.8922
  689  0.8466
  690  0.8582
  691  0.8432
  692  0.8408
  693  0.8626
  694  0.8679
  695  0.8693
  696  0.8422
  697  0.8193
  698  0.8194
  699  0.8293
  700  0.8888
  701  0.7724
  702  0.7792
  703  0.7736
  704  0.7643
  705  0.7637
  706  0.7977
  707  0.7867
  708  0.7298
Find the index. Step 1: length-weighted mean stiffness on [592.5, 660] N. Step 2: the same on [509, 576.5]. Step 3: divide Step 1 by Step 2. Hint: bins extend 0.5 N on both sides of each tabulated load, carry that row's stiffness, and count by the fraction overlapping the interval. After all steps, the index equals 0.76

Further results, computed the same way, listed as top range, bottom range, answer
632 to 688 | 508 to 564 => 0.62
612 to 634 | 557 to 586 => 0.93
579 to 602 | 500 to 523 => 0.69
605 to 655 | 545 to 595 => 0.89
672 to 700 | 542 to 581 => 0.59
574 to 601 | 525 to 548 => 0.70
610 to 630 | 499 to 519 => 0.70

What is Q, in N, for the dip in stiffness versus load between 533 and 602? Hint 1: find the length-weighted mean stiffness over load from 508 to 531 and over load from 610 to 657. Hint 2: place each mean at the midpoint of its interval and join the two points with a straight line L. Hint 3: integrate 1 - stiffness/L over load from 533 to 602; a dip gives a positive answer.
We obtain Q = 3.0 N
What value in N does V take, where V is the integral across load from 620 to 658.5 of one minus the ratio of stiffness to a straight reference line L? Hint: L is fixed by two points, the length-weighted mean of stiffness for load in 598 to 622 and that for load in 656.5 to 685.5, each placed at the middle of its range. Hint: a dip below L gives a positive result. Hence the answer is -3.1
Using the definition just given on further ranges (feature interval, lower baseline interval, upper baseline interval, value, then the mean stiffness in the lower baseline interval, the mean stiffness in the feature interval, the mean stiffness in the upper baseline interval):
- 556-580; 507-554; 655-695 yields 2.4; 1.72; 1.36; 0.92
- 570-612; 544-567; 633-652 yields 5.0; 1.55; 1.25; 1.22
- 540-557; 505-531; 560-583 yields -2.4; 1.71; 1.69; 1.31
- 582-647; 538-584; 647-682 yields 0.8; 1.48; 1.22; 1.02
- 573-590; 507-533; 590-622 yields 2.0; 1.71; 1.22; 1.26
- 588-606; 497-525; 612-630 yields 1.5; 1.76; 1.24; 1.24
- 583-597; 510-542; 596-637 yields 1.8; 1.73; 1.21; 1.23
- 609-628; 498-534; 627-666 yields 0.2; 1.75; 1.26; 1.14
